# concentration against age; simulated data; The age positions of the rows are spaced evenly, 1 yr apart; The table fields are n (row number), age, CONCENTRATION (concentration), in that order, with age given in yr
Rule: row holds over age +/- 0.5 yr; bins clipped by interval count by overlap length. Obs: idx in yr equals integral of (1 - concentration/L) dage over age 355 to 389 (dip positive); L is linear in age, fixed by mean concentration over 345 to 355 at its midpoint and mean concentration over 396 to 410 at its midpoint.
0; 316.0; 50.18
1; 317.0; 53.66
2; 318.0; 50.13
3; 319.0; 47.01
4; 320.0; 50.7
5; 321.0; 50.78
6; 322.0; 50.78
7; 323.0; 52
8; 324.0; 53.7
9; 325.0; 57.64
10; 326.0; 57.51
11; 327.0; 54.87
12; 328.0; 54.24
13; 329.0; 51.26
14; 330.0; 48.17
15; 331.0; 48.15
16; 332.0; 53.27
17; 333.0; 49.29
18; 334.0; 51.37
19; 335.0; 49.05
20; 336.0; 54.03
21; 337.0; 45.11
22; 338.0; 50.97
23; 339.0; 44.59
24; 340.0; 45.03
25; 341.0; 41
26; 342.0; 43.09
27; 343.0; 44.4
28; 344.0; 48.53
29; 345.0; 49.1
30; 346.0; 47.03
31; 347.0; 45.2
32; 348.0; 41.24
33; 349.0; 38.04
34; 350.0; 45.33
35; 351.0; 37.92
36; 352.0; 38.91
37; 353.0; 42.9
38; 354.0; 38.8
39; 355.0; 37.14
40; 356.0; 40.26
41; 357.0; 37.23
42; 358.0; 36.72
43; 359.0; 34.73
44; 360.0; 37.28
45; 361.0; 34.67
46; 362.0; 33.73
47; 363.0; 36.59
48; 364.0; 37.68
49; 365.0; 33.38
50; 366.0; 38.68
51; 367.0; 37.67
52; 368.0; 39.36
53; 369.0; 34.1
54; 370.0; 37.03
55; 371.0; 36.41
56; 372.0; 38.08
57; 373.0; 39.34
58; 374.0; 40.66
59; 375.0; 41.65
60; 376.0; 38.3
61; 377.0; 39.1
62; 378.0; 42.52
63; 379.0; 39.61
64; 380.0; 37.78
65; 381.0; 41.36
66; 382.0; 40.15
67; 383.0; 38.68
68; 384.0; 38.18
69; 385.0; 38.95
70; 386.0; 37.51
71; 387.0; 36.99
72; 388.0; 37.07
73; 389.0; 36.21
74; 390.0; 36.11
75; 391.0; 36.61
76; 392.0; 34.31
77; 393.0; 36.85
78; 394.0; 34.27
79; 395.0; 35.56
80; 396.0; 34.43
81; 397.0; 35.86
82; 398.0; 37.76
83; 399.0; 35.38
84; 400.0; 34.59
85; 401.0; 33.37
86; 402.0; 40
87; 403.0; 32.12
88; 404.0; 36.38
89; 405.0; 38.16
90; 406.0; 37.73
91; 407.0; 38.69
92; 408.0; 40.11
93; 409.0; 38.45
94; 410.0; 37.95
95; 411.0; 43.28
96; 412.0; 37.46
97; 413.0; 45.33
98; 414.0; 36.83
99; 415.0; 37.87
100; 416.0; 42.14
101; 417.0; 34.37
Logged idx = 1.6 yr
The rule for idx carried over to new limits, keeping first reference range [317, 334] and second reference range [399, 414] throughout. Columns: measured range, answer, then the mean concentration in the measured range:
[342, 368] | 3.9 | 39.8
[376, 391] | 1.2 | 38.5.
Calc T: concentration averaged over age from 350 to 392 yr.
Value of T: 38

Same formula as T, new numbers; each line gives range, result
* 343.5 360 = 41.1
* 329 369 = 42.5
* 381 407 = 36.7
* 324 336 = 52.4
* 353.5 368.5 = 36.9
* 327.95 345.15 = 48.2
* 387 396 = 35.9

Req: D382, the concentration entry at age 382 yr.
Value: 40.15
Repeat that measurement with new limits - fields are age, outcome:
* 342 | 43.09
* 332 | 53.27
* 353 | 42.9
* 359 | 34.73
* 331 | 48.15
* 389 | 36.21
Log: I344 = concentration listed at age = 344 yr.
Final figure 48.53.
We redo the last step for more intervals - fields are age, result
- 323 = 52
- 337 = 45.11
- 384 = 38.18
